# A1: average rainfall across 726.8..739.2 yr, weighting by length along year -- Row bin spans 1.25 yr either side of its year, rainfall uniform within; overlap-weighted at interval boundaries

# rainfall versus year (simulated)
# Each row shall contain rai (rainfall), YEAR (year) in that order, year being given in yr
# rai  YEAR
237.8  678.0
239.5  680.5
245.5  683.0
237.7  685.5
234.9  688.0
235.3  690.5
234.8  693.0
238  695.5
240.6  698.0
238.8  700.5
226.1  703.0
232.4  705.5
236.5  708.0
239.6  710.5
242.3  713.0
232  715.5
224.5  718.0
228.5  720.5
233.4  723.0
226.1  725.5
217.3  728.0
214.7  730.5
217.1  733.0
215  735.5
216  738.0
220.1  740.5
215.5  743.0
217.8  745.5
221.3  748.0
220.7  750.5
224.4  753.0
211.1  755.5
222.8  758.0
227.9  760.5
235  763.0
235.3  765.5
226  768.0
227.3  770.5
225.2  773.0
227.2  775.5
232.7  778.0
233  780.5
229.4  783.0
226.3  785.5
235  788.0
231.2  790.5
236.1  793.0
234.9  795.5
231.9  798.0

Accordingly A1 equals 216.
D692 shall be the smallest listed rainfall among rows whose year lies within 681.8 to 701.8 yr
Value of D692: 234.8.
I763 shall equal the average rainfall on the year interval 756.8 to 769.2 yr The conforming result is 229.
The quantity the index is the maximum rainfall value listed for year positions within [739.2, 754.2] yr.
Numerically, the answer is 224.4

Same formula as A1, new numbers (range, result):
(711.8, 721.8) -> 232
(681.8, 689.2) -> 239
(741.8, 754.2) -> 220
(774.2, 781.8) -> 231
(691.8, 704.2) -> 236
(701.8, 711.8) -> 234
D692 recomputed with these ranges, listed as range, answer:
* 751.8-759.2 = 211.1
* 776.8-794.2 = 226.3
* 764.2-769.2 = 226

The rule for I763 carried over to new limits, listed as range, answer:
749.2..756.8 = 219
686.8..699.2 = 237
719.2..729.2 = 226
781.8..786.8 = 228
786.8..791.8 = 233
